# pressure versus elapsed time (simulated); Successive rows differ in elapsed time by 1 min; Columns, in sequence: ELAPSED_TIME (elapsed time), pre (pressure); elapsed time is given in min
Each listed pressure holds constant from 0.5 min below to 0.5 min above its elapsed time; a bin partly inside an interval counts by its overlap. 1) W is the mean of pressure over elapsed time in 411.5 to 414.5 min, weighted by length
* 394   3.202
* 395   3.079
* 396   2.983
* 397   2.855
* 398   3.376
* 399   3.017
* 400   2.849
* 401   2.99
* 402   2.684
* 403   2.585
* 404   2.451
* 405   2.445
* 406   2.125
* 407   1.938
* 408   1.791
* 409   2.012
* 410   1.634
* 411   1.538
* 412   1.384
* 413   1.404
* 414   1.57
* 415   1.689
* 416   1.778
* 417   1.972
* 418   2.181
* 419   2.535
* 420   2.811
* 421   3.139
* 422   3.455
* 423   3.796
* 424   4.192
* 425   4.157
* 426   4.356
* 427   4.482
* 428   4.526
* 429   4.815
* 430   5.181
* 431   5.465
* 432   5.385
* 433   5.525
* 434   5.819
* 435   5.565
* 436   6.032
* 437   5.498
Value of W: 1.45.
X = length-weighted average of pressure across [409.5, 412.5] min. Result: 1.52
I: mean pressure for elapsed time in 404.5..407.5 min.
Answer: 2.17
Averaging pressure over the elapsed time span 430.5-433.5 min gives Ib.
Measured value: 5.46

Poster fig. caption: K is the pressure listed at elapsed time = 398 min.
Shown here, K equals 3.376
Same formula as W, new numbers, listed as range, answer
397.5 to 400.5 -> 3.08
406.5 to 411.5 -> 1.78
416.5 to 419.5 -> 2.23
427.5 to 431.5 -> 5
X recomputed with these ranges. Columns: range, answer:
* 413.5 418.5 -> 1.84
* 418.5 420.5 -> 2.67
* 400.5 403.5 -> 2.75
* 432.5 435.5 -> 5.64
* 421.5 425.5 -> 3.9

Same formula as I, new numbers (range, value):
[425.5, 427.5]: 4.42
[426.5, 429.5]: 4.61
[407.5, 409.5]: 1.9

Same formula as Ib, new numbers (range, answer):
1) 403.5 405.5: 2.45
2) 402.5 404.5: 2.52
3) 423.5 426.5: 4.24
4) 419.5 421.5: 2.97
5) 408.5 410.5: 1.82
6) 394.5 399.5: 3.06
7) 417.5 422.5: 2.82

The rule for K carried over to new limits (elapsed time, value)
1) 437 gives 5.498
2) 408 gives 1.791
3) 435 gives 5.565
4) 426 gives 4.356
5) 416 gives 1.778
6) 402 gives 2.684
